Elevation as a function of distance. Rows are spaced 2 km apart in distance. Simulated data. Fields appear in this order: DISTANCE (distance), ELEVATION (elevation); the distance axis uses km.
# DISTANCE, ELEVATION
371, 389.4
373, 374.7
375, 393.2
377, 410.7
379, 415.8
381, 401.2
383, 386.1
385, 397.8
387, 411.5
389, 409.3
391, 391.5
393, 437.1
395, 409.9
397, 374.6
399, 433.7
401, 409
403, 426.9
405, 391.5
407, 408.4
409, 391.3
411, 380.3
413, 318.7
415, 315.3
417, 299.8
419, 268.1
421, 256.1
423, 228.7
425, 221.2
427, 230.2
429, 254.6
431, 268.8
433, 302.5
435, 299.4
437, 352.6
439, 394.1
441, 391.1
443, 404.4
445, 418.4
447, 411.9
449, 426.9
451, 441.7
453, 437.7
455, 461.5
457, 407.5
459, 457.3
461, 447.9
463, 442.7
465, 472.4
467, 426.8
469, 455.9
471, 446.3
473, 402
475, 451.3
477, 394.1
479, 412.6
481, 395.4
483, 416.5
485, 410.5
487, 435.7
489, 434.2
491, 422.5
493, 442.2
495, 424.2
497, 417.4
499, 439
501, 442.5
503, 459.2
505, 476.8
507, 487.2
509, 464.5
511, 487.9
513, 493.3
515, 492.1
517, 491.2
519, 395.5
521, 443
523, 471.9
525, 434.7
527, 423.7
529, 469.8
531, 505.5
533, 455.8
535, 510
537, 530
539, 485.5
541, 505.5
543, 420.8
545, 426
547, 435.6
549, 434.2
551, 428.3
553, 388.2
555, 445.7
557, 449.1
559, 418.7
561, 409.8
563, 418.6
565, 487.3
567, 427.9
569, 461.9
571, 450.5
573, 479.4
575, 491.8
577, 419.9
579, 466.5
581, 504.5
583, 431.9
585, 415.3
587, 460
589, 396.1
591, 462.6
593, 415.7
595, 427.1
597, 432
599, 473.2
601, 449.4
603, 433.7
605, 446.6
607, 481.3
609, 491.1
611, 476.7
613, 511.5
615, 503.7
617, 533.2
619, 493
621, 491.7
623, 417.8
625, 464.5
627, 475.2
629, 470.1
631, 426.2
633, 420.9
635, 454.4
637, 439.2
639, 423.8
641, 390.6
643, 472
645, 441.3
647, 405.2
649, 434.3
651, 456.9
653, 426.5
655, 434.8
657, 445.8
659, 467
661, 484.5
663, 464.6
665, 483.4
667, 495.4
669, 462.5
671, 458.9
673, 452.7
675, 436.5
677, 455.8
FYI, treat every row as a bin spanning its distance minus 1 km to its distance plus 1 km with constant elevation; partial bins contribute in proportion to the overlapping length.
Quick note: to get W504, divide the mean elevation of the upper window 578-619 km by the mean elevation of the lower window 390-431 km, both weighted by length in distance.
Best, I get 1.35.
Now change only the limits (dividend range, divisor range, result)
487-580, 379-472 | 1.20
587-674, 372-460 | 1.23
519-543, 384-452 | 1.31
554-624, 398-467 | 1.24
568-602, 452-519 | 1.01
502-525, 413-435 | 1.74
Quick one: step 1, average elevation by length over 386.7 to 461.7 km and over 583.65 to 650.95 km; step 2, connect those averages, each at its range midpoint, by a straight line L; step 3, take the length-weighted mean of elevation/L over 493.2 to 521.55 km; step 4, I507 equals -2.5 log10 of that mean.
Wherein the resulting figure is -0.14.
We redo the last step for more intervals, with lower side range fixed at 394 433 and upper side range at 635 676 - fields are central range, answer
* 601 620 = -0.14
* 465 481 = -0.19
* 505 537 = -0.22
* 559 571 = -0.09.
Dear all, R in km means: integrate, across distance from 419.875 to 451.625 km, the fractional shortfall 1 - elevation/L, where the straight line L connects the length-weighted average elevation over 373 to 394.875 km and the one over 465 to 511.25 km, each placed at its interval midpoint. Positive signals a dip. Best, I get 6.87 km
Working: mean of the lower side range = 404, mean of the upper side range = 437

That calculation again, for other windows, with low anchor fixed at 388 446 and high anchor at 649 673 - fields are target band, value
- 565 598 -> -1.88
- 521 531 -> -1.43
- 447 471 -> -4.91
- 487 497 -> -1.24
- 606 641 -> -1.91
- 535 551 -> -2.27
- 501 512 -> -2.35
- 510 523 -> -2.44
